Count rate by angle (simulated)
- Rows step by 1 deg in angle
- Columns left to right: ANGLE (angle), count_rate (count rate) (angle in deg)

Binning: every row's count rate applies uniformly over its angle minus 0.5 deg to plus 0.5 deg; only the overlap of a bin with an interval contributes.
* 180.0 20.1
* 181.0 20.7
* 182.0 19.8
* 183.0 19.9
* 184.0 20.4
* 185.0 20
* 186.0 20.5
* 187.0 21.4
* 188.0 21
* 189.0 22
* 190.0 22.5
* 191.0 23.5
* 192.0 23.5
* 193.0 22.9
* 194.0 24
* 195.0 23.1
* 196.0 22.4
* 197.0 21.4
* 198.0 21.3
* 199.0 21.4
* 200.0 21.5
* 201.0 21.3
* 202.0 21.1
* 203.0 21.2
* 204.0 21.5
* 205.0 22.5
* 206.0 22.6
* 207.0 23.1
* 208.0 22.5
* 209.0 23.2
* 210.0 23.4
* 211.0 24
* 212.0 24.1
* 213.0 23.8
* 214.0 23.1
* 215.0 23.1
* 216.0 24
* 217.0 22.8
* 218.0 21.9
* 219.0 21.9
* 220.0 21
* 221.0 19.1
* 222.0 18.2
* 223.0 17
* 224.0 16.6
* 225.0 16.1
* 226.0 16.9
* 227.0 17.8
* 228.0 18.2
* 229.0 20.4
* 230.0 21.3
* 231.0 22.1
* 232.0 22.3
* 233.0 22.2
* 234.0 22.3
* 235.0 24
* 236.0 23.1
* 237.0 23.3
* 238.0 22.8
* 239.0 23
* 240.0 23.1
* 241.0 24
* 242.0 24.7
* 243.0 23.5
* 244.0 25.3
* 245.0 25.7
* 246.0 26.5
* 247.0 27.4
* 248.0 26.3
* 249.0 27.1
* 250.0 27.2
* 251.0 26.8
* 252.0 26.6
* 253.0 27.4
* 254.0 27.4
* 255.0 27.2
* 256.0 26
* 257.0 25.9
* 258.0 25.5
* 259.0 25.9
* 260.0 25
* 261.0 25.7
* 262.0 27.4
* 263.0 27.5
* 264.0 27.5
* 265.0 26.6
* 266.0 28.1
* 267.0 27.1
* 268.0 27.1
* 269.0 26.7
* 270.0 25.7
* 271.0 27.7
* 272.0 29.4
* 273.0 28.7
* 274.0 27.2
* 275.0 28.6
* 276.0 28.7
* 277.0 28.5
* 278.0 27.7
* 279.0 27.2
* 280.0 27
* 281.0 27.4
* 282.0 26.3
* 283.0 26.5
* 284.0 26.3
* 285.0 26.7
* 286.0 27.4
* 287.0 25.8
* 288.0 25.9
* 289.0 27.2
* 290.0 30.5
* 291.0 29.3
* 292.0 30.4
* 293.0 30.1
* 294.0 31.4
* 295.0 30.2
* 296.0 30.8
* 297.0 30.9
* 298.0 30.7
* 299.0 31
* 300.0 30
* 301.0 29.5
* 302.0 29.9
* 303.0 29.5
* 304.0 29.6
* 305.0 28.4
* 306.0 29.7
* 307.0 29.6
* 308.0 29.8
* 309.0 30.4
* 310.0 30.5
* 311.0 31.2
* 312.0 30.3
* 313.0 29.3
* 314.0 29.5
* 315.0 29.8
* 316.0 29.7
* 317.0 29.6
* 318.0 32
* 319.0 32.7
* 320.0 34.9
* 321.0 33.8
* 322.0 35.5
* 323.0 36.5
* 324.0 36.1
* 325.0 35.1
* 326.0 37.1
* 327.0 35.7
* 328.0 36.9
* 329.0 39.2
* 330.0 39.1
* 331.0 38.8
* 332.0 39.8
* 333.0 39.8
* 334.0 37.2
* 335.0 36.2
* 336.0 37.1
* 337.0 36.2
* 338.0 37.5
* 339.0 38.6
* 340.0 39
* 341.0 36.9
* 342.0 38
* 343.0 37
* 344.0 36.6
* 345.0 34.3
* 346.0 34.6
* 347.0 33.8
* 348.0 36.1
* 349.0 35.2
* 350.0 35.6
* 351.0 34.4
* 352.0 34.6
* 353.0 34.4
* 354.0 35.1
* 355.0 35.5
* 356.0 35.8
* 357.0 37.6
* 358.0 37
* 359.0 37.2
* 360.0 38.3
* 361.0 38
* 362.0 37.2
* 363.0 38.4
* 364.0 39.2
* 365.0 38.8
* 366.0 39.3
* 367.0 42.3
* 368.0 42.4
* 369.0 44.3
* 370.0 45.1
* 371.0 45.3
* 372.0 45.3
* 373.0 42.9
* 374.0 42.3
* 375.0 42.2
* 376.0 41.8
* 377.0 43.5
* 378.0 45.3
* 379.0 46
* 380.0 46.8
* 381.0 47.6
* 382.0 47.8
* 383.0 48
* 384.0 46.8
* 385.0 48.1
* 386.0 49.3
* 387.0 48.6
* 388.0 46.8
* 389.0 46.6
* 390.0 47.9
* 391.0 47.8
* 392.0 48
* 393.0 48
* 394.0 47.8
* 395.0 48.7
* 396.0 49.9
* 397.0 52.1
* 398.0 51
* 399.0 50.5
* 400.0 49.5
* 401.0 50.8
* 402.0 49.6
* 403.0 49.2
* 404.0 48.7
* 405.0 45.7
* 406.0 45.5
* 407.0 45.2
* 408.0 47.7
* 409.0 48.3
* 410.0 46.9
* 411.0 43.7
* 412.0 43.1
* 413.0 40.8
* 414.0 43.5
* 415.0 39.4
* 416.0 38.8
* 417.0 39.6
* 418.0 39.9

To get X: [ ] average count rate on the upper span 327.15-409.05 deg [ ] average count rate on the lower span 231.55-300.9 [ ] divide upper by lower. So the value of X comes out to 1.57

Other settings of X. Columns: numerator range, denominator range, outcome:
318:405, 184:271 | 1.77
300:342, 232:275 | 1.31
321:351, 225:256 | 1.55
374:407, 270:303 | 1.67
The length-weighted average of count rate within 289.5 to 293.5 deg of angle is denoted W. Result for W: 30.1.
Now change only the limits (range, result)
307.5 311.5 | 30.5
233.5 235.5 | 23.1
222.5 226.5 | 16.6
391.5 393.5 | 48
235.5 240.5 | 23.1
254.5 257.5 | 26.4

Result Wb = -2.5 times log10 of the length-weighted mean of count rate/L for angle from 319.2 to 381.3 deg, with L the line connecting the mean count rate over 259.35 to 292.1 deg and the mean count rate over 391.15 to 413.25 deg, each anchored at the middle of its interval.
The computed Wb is 0.024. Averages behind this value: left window 27.4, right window 47.8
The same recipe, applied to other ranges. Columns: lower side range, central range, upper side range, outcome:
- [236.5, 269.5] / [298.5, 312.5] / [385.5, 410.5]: 0.14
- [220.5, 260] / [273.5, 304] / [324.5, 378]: 0.05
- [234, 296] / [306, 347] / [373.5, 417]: 0.04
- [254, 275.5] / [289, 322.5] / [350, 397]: 0.08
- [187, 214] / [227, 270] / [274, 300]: 0.04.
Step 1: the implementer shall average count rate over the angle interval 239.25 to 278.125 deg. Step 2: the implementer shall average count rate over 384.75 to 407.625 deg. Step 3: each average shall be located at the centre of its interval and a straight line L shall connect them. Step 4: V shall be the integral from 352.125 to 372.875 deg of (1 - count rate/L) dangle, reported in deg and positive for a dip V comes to 1.87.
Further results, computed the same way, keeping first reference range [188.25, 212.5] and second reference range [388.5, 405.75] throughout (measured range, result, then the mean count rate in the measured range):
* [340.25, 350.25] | 1.4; 35.9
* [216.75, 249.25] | 5.9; 22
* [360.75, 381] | 1.3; 42.5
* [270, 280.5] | 1.5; 28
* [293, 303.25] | 1.5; 30.4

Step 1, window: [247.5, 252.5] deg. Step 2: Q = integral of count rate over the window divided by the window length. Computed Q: 26.8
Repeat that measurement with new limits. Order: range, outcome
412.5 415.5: 41.2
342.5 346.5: 35.6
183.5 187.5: 20.6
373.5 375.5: 42.2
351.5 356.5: 35.1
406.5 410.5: 47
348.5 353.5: 34.8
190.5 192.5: 23.5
